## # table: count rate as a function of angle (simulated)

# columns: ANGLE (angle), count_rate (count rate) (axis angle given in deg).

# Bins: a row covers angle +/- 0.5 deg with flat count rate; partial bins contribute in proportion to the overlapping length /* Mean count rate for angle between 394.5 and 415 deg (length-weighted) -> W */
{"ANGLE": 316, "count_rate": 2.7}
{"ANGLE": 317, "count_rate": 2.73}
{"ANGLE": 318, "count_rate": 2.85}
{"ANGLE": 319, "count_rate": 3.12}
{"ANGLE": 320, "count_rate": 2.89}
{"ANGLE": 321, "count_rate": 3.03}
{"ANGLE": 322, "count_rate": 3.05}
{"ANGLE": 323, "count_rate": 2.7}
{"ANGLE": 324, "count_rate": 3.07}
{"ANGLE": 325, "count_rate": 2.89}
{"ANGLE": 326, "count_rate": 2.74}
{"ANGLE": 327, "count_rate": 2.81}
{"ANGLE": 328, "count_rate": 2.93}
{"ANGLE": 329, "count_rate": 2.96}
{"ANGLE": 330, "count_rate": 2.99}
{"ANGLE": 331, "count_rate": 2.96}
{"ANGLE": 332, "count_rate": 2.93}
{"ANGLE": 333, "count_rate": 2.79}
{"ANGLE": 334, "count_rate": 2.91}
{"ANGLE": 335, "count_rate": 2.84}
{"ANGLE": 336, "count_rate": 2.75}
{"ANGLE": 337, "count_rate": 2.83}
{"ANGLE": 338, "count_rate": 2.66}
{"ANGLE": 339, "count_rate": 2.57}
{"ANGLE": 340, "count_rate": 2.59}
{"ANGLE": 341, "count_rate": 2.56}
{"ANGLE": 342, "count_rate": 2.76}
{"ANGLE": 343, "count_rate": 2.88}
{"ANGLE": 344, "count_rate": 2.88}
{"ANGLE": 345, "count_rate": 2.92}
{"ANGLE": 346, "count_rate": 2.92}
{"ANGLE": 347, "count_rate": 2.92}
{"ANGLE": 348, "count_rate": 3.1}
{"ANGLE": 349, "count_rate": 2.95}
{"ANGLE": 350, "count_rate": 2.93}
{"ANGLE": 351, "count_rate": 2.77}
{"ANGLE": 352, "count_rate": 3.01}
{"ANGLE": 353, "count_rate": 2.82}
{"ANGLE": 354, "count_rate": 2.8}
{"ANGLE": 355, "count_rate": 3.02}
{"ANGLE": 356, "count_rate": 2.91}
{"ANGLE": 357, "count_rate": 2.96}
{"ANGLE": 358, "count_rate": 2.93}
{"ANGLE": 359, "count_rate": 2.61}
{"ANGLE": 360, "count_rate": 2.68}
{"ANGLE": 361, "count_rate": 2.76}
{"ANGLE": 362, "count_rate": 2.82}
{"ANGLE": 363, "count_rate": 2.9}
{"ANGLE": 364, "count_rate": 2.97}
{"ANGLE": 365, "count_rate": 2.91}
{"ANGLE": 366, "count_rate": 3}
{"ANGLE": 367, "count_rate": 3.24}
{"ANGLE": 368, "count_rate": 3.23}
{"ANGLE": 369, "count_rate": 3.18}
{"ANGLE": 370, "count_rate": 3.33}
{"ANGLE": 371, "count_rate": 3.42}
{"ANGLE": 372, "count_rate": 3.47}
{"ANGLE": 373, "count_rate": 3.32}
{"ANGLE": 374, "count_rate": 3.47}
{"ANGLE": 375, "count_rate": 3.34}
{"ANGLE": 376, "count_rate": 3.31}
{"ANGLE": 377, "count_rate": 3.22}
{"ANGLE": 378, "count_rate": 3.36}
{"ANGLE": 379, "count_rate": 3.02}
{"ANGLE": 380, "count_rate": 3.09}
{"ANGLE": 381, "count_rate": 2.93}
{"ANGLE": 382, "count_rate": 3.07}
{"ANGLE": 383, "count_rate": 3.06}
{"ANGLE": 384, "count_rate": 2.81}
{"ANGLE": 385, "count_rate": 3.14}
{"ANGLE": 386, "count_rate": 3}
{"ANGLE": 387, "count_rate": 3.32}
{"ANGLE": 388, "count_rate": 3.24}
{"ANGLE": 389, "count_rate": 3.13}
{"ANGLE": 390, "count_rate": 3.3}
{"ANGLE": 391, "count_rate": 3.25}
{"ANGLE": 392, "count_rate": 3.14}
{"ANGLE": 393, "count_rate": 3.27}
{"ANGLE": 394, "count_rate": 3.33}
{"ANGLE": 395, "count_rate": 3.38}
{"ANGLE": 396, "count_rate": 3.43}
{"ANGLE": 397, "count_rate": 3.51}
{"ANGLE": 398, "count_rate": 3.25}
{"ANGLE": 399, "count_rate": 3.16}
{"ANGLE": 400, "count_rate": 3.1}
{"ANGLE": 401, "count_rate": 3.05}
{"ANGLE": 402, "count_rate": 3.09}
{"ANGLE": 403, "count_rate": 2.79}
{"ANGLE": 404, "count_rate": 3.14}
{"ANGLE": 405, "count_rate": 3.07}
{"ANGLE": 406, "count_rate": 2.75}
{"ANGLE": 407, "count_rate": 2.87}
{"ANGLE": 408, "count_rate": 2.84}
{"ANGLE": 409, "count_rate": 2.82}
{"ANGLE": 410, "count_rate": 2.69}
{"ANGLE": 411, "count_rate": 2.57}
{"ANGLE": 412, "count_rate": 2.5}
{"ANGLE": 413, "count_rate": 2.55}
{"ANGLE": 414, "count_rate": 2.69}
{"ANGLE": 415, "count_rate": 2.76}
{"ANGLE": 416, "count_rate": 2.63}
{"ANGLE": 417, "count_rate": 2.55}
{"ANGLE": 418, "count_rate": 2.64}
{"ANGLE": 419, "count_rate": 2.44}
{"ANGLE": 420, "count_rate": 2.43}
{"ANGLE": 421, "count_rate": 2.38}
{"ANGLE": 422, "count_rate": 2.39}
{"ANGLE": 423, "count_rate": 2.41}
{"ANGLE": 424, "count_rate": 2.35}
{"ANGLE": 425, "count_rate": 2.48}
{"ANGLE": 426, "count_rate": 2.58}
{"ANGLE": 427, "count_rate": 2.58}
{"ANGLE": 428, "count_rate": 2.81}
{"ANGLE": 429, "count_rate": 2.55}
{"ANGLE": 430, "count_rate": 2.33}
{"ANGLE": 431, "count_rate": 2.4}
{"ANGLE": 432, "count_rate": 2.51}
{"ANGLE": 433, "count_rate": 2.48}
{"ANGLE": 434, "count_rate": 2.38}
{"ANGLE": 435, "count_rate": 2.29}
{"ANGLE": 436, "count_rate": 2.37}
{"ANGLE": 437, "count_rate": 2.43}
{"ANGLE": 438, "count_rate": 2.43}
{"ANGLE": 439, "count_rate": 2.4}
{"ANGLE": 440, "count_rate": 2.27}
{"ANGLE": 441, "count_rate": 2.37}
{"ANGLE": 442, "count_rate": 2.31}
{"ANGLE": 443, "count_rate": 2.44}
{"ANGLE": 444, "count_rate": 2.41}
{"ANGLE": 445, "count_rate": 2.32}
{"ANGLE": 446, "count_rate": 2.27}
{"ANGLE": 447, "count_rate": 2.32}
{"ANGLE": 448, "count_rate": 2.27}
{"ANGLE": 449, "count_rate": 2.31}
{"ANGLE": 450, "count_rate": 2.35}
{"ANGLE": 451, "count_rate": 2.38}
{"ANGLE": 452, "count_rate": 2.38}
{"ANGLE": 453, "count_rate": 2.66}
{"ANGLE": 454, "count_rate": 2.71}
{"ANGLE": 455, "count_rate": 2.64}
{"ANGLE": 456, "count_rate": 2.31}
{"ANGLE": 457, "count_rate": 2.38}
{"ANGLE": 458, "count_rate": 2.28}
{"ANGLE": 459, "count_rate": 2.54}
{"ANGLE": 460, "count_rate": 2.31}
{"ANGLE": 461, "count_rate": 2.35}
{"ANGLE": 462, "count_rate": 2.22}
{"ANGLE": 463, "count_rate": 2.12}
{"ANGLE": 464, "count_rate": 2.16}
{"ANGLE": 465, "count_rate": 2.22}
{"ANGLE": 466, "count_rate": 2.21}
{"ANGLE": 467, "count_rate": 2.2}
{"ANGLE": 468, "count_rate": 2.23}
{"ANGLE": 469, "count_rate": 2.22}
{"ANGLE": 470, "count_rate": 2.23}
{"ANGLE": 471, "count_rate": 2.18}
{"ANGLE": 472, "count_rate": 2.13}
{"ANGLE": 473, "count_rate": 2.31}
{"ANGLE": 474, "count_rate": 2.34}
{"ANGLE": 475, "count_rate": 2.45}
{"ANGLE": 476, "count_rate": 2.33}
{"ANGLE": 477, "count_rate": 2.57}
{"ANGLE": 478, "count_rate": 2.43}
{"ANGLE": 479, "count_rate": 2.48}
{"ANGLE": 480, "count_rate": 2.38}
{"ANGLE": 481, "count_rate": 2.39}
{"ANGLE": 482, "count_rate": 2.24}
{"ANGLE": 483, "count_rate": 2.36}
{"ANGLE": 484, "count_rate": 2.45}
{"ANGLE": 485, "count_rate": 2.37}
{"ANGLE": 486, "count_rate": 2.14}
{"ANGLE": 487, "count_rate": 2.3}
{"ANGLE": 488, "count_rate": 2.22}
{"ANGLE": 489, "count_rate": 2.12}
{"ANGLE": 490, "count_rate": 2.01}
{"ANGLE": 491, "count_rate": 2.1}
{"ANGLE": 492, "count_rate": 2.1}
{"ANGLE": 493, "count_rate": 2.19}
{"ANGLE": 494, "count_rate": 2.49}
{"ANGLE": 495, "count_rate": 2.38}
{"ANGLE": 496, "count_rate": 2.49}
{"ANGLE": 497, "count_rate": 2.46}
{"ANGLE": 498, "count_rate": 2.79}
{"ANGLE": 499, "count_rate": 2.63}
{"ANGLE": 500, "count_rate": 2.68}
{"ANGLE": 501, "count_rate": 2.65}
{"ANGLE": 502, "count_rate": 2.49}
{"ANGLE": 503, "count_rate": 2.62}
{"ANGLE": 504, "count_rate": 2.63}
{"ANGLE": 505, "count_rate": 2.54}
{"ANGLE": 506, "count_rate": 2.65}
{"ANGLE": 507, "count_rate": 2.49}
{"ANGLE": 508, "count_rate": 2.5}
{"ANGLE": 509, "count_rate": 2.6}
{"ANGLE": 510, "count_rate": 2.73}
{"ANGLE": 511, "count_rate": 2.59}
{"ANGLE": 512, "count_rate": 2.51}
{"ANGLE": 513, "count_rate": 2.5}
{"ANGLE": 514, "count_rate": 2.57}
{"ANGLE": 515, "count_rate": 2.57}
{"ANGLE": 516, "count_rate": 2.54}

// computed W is 2.96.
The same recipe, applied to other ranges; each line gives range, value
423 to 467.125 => 2.39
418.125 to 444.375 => 2.43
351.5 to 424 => 2.98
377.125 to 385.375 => 3.07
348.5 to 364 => 2.86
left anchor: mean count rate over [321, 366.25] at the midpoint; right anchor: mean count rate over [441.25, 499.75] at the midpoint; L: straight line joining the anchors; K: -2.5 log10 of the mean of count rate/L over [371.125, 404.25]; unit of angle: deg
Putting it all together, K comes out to -0.19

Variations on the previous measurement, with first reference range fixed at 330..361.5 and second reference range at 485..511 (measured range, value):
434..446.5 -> 0.10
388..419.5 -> -0.10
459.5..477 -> 0.12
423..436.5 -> 0.06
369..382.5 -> -0.18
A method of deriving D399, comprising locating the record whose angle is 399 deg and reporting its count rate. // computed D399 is 3.16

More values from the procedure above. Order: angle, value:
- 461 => 2.35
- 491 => 2.1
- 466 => 2.21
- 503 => 2.62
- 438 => 2.43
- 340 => 2.59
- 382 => 3.07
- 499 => 2.63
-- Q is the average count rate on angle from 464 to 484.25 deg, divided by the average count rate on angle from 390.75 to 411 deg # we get 0.75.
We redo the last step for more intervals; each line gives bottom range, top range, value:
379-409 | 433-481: 0.75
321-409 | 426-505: 0.79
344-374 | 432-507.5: 0.79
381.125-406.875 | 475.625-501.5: 0.76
